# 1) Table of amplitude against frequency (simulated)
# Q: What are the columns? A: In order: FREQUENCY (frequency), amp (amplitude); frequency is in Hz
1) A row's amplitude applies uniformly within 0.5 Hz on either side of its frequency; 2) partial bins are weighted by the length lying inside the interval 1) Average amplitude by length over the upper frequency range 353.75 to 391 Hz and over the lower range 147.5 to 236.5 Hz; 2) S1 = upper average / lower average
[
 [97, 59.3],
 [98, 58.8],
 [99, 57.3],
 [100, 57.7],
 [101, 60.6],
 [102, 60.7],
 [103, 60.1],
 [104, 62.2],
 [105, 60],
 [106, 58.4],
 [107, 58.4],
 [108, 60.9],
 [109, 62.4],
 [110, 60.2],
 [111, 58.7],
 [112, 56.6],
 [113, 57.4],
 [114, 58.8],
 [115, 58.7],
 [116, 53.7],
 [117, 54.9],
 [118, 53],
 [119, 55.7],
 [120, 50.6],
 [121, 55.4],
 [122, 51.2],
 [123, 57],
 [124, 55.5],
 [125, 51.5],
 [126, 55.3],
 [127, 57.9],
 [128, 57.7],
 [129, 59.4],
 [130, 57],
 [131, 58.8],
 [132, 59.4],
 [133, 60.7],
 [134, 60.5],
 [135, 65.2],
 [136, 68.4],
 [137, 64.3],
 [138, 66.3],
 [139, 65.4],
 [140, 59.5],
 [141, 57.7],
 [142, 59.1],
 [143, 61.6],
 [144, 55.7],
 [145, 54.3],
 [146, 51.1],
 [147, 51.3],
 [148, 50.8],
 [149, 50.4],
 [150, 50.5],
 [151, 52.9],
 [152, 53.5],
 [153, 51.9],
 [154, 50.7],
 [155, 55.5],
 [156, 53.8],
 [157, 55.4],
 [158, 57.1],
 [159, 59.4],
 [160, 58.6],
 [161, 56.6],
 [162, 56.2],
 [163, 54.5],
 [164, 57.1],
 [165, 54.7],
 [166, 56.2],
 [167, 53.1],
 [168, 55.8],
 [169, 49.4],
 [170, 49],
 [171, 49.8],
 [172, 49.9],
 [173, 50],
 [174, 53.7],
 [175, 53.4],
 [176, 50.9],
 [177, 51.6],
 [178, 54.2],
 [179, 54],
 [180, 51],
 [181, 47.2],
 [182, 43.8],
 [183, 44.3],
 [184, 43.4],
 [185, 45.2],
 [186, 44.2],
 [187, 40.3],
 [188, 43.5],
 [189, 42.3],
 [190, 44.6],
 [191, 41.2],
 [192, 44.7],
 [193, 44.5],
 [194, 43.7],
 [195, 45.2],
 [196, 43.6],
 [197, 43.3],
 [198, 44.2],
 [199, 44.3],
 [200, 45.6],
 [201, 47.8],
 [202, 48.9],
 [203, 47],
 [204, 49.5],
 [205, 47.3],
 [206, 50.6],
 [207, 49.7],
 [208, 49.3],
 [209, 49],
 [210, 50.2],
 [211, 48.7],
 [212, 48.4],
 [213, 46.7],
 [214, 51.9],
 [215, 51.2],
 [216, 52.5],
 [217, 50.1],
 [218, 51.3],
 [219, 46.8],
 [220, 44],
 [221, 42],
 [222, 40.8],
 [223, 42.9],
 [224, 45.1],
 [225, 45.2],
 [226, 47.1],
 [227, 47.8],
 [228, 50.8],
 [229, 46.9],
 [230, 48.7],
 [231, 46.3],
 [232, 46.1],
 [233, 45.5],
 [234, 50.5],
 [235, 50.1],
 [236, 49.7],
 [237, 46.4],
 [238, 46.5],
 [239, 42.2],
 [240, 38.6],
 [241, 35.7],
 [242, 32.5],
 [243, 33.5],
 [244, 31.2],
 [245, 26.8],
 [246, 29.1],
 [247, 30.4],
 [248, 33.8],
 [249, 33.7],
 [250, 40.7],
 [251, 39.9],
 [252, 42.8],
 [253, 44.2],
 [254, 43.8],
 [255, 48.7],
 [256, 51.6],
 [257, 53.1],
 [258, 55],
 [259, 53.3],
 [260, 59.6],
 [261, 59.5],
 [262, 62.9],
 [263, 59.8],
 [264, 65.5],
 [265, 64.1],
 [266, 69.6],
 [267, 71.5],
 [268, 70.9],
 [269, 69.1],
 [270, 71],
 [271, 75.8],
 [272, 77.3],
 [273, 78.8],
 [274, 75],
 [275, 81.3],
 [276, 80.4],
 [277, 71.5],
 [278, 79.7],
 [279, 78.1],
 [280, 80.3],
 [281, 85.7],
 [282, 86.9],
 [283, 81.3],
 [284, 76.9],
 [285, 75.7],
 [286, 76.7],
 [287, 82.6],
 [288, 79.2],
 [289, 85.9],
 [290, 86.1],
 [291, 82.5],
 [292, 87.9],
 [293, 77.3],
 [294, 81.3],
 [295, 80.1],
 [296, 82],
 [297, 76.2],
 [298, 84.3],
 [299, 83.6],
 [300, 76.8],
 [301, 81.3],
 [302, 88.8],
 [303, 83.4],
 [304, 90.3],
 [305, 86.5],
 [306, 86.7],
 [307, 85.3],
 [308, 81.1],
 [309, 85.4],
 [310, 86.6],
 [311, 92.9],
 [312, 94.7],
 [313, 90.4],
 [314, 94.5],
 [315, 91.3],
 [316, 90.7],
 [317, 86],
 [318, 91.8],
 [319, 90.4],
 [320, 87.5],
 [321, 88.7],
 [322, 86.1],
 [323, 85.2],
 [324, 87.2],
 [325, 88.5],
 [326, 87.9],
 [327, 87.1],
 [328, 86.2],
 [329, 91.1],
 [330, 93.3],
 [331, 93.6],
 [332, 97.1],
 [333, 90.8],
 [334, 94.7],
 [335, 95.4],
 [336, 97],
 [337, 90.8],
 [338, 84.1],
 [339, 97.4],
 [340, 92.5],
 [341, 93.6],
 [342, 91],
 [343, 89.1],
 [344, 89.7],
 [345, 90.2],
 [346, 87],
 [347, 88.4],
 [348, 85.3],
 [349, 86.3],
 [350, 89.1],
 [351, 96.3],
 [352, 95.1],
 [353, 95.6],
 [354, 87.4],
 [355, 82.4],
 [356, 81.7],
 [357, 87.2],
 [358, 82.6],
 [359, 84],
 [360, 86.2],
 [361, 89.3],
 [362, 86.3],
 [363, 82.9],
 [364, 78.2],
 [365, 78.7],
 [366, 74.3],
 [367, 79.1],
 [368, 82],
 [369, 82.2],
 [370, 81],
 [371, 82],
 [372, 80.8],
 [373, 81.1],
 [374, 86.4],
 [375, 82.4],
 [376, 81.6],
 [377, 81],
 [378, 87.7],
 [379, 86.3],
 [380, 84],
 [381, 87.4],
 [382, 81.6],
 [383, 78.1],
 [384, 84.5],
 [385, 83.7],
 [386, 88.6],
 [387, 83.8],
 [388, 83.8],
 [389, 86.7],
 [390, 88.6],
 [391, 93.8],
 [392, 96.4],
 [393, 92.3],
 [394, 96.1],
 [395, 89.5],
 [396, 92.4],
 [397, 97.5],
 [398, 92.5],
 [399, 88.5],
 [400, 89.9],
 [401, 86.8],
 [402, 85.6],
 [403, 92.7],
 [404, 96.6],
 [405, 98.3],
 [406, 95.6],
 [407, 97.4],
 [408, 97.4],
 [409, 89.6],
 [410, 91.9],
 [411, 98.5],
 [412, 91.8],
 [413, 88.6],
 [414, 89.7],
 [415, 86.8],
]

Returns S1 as 1.70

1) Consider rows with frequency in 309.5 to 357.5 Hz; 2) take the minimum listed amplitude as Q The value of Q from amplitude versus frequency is 81.7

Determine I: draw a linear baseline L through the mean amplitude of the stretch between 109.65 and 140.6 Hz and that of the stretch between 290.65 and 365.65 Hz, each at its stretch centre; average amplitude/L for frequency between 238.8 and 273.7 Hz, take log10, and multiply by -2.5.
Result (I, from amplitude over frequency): 0.45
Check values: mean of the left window 58.2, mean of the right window 87.7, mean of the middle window 51.5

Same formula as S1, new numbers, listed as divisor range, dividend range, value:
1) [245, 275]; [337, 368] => 1.55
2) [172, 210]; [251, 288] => 1.45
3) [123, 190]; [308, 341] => 1.67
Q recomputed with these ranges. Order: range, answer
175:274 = 26.8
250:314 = 39.9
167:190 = 40.3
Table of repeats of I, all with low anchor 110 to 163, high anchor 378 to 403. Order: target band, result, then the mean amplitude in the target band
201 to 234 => 0.36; 47.8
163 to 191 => 0.24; 49.3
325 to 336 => -0.14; 91.8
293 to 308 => -0.08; 83.1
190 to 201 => 0.40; 44.2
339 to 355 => -0.09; 90.4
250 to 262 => 0.38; 50.3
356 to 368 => 0.03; 82.6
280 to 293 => -0.09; 82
